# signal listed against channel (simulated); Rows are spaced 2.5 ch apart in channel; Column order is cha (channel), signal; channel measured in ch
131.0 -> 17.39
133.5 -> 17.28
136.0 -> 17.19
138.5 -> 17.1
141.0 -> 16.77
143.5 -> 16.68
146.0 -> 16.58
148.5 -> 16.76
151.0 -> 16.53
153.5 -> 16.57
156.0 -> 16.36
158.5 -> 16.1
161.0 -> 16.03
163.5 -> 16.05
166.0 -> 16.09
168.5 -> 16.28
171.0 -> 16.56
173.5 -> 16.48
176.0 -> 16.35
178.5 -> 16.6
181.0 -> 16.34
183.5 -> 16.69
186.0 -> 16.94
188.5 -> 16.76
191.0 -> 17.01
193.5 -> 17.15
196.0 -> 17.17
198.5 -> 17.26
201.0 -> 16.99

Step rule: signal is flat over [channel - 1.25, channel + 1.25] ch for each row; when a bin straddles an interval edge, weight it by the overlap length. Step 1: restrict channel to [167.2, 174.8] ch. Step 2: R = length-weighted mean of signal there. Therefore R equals 16.4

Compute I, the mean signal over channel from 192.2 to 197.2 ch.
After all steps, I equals 17.2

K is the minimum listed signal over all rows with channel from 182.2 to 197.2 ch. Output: 16.69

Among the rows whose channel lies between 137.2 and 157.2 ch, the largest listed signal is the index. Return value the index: 17.1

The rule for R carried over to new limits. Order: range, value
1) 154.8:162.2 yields 16.2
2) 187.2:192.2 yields 16.9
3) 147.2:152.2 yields 16.6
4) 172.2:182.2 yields 16.4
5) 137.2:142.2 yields 16.9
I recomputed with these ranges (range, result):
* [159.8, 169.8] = 16.1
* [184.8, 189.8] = 16.9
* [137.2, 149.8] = 16.8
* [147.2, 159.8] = 16.5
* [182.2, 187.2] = 16.8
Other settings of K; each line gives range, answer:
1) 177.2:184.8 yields 16.34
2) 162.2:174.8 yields 16.05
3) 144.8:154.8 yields 16.53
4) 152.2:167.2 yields 16.03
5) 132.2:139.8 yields 17.1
